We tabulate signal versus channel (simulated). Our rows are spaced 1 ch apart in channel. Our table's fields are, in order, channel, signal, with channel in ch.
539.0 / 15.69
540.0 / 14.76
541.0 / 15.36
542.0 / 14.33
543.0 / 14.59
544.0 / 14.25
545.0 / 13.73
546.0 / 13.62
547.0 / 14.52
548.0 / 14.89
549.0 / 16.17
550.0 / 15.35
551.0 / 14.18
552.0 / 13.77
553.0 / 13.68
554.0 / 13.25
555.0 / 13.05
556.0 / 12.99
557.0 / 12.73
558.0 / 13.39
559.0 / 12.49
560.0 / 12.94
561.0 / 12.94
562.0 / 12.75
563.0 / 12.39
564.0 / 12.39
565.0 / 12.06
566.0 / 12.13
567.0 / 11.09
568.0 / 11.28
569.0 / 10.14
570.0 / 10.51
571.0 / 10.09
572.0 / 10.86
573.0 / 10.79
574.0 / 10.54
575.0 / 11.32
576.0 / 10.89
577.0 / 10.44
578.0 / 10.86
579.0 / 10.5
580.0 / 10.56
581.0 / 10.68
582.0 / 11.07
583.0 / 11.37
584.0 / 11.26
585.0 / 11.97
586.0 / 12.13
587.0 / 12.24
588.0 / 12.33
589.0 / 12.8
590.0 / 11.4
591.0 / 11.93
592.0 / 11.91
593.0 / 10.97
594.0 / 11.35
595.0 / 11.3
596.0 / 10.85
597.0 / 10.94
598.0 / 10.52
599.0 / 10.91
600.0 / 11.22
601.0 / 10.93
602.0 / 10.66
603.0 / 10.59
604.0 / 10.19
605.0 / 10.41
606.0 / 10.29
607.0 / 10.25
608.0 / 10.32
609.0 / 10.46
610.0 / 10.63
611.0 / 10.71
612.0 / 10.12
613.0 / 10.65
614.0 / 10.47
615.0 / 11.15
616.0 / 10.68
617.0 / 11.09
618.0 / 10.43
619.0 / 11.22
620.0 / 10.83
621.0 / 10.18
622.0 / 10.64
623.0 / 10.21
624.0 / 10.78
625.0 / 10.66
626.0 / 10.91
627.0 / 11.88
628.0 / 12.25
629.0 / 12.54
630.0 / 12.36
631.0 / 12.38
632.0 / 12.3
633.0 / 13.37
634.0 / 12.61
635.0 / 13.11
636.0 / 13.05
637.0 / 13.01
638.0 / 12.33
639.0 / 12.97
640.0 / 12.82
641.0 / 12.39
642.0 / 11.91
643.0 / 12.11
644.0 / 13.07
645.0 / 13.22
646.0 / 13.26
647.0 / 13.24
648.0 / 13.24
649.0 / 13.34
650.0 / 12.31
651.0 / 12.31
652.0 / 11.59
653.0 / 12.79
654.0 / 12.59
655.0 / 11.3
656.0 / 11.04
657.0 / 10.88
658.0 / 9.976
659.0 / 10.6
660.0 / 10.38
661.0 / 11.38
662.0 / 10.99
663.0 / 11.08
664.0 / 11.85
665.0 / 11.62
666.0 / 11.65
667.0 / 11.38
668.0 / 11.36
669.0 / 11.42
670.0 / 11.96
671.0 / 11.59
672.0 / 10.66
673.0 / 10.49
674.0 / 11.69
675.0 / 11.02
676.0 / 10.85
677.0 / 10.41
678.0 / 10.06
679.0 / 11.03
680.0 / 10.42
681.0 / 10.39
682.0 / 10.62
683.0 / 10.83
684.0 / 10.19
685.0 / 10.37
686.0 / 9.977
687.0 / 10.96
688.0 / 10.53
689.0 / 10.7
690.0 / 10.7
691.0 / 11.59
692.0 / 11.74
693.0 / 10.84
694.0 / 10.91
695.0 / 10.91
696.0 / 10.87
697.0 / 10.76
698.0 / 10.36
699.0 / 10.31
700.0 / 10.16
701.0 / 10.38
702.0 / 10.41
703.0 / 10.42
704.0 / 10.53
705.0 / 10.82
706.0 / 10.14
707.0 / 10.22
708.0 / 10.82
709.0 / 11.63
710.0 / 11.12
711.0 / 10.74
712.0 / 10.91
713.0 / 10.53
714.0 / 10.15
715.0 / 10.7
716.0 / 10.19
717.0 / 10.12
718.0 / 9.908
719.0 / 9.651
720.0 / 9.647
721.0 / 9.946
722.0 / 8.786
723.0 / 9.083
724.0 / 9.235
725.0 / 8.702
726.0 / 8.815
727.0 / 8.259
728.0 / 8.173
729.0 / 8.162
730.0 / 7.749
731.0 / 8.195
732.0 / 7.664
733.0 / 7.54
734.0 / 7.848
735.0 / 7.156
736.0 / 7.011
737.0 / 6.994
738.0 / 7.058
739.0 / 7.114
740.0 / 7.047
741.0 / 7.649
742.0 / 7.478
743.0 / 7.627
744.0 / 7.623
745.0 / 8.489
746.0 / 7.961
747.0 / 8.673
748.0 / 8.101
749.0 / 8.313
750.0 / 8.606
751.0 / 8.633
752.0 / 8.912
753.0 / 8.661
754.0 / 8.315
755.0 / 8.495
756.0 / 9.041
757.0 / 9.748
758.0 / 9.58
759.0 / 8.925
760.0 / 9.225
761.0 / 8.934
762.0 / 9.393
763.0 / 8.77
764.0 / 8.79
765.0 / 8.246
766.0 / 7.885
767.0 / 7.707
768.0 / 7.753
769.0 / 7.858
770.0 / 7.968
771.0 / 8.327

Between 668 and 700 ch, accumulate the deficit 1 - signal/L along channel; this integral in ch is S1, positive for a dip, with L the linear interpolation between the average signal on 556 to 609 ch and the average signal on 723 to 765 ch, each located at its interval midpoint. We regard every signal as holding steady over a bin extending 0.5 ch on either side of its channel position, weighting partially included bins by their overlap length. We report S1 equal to -4.8 ch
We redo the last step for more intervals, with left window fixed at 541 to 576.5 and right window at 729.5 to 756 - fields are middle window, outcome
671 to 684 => -1.47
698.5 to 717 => -3.62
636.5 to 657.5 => -4.06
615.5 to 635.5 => -0.95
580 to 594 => 0.45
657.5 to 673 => -1.89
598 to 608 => 0.88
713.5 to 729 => -1.65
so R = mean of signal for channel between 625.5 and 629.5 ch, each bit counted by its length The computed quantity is 11.9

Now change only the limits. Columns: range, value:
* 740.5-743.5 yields 7.58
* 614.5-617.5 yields 11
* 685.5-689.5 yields 10.5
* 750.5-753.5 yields 8.74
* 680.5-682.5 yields 10.5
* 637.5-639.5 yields 12.7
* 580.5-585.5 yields 11.3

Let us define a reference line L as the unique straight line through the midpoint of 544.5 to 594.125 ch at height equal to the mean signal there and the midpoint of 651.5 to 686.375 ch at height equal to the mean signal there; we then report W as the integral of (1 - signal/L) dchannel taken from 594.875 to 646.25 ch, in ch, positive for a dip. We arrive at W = 0.7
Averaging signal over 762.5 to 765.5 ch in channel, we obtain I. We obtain 8.6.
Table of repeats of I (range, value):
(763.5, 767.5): 8.16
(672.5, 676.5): 11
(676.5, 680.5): 10.5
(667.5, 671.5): 11.6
